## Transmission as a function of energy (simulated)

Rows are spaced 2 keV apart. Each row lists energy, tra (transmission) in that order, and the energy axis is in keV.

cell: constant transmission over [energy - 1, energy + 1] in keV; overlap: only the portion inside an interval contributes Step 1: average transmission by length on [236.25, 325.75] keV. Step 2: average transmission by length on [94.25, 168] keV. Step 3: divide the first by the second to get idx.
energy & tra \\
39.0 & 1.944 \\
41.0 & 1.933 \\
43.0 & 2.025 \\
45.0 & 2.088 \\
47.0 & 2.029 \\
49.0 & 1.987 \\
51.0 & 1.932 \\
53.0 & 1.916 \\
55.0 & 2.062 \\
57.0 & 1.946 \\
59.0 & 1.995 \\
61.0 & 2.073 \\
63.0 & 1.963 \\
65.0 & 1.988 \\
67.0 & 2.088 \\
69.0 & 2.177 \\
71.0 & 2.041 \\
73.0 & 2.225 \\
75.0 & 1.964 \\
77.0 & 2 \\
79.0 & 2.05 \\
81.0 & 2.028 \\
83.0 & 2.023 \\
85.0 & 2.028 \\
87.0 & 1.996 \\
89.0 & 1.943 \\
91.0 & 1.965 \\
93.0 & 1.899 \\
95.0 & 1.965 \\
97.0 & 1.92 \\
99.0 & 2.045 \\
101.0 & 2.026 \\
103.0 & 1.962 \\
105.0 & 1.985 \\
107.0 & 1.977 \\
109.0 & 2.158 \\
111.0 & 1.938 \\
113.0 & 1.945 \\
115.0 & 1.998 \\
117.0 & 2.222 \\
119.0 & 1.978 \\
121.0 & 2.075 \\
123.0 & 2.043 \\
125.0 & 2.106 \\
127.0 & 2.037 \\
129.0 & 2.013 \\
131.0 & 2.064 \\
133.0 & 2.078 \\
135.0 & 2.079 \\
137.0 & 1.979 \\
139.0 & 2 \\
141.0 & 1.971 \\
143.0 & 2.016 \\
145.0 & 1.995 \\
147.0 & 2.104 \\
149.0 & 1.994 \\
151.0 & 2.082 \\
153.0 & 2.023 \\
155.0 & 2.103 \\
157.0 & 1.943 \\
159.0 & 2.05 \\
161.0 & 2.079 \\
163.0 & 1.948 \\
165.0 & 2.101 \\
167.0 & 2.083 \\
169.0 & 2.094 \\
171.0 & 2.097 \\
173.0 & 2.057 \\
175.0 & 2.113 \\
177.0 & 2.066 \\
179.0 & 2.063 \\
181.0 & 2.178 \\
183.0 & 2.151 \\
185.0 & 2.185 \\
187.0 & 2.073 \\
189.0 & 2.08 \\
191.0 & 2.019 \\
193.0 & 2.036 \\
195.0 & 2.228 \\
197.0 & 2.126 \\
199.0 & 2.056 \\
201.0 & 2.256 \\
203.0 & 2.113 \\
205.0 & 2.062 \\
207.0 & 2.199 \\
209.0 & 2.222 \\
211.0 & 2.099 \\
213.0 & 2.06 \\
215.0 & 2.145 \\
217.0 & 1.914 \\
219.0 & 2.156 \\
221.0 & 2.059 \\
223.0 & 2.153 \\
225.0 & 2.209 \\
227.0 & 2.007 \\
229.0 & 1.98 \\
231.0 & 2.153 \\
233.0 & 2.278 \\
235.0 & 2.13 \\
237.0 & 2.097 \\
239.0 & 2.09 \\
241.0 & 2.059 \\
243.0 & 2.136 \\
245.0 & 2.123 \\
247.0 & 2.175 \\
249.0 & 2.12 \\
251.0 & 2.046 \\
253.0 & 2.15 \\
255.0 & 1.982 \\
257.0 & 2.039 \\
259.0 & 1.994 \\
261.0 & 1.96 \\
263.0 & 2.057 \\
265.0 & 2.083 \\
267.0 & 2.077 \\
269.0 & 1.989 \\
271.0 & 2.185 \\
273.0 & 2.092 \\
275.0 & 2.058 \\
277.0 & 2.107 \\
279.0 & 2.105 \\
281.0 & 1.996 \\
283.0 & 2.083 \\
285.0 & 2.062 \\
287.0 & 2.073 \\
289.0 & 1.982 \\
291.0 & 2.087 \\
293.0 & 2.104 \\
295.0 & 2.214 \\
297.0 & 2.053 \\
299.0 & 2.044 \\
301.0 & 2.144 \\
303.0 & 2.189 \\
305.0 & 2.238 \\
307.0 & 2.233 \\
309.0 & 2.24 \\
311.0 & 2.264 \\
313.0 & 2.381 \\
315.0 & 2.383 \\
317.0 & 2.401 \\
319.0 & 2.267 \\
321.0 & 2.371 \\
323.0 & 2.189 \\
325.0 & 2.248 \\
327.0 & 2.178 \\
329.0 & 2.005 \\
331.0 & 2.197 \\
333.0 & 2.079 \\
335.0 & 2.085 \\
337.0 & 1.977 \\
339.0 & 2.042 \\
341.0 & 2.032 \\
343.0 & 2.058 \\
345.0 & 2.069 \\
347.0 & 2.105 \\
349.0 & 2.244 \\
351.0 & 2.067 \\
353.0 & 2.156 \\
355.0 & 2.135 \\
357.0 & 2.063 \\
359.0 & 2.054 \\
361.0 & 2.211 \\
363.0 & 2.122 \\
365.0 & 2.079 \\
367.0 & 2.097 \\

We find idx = 1.1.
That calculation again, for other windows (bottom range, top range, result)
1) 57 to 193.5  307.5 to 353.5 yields 1.07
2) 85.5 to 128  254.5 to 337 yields 1.06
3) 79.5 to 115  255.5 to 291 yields 1.03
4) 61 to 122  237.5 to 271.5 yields 1.03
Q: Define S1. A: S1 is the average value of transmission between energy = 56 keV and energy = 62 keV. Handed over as 2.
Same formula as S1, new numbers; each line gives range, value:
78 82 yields 2.04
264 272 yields 2.08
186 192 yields 2.06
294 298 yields 2.13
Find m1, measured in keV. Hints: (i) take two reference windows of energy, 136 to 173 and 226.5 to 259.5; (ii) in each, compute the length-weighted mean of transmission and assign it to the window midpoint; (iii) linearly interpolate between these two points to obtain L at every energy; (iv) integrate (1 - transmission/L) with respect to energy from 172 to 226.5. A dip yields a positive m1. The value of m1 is -1.23 keV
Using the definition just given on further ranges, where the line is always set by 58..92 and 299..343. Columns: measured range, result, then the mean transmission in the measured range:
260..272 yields 0.5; 2.06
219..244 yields 0.2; 2.11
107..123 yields 0.1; 2.04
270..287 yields 0.6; 2.09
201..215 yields -0.1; 2.14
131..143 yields 0.3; 2.02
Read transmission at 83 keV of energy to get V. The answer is 2.023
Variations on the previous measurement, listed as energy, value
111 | 1.938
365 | 2.079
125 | 2.106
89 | 1.943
